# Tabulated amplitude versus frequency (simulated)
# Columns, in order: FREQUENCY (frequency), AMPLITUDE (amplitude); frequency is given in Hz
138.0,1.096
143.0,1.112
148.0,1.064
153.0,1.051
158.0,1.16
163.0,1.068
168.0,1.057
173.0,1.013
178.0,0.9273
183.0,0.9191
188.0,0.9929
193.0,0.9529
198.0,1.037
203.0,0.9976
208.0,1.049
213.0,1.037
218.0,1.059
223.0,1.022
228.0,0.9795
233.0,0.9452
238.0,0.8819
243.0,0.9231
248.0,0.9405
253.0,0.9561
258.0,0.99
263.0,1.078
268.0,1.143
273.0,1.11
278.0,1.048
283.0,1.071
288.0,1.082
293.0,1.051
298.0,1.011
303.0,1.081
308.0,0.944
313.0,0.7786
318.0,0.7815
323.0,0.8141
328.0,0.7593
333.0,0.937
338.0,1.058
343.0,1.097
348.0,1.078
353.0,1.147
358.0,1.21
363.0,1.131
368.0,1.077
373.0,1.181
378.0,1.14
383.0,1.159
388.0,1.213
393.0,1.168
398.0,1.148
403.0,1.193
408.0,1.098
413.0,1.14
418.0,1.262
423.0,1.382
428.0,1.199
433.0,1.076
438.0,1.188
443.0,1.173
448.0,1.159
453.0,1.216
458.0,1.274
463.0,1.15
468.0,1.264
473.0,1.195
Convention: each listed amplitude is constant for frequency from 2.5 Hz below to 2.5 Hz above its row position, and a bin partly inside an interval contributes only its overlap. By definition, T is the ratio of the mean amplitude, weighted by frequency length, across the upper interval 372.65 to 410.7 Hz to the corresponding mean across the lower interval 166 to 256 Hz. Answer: 1.2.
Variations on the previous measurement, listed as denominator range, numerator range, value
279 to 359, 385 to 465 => 1.20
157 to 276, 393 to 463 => 1.18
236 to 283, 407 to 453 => 1.18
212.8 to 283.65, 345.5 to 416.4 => 1.14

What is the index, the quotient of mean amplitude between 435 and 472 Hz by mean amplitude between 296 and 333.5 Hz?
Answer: 1.36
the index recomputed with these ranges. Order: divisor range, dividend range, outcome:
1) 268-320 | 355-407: 1.15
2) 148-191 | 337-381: 1.10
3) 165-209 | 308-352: 0.93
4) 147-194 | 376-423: 1.16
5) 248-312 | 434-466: 1.15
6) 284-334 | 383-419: 1.26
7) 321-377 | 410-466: 1.15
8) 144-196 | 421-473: 1.18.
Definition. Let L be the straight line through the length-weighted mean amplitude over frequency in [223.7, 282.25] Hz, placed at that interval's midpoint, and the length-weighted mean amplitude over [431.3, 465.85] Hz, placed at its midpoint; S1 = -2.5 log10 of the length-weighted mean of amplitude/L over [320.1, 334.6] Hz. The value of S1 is 0.28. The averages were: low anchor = 1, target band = 0.829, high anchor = 1.18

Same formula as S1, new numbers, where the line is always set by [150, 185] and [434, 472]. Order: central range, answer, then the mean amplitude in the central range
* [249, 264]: 0.092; 0.994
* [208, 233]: 0.044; 1.02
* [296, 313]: 0.138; 0.978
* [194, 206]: 0.041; 1.01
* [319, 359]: 0.138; 0.996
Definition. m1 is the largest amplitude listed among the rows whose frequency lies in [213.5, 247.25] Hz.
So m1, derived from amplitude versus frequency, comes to 1.059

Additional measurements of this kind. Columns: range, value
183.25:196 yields 0.9929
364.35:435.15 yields 1.382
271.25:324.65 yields 1.11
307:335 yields 0.944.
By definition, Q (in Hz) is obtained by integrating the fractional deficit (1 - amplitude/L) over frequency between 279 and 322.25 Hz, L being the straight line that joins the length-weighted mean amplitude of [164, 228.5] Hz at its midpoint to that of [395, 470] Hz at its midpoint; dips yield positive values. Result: 4.6 Hz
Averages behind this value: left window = 1.01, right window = 1.19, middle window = 0.971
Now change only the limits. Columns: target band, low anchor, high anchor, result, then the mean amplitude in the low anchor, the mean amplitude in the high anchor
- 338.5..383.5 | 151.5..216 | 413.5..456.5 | 0.8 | 1.02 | 1.21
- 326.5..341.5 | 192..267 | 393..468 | 2.1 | 0.994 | 1.19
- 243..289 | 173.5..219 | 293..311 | -1.5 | 0.996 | 1.01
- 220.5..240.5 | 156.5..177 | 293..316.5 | 1.1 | 1.06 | 0.957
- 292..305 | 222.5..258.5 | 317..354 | -1.2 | 0.949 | 0.959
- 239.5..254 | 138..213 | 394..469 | 1.9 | 1.03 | 1.19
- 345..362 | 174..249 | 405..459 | -0.4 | 0.979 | 1.19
